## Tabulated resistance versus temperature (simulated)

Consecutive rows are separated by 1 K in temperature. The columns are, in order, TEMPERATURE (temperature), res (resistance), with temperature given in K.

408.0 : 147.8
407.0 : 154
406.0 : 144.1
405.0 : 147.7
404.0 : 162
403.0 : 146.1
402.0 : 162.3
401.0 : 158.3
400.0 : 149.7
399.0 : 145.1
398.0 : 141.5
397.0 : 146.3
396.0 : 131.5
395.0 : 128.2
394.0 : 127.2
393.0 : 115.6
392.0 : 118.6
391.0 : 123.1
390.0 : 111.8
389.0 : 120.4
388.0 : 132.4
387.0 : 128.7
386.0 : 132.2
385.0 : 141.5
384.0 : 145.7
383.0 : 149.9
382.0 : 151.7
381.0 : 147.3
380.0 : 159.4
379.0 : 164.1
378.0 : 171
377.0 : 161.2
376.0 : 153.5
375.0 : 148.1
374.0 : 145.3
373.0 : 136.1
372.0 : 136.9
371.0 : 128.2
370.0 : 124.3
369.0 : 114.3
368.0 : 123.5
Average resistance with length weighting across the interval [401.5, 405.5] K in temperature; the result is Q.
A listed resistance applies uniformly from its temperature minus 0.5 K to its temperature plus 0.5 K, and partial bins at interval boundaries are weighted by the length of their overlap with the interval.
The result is 155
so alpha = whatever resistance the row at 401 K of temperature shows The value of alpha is 158.3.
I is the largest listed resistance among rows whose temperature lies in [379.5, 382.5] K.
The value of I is 159.4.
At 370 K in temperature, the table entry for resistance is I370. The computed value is 124.3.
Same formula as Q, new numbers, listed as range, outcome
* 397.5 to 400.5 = 145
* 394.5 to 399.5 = 139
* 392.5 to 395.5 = 124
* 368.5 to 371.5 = 122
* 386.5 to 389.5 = 127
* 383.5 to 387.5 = 137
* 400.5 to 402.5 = 160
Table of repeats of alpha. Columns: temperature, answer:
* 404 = 162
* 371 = 128.2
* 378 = 171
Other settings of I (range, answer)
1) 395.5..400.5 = 149.7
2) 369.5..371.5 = 128.2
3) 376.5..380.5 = 171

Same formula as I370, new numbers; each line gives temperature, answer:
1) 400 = 149.7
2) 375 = 148.1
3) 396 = 131.5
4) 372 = 136.9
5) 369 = 114.3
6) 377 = 161.2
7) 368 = 123.5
